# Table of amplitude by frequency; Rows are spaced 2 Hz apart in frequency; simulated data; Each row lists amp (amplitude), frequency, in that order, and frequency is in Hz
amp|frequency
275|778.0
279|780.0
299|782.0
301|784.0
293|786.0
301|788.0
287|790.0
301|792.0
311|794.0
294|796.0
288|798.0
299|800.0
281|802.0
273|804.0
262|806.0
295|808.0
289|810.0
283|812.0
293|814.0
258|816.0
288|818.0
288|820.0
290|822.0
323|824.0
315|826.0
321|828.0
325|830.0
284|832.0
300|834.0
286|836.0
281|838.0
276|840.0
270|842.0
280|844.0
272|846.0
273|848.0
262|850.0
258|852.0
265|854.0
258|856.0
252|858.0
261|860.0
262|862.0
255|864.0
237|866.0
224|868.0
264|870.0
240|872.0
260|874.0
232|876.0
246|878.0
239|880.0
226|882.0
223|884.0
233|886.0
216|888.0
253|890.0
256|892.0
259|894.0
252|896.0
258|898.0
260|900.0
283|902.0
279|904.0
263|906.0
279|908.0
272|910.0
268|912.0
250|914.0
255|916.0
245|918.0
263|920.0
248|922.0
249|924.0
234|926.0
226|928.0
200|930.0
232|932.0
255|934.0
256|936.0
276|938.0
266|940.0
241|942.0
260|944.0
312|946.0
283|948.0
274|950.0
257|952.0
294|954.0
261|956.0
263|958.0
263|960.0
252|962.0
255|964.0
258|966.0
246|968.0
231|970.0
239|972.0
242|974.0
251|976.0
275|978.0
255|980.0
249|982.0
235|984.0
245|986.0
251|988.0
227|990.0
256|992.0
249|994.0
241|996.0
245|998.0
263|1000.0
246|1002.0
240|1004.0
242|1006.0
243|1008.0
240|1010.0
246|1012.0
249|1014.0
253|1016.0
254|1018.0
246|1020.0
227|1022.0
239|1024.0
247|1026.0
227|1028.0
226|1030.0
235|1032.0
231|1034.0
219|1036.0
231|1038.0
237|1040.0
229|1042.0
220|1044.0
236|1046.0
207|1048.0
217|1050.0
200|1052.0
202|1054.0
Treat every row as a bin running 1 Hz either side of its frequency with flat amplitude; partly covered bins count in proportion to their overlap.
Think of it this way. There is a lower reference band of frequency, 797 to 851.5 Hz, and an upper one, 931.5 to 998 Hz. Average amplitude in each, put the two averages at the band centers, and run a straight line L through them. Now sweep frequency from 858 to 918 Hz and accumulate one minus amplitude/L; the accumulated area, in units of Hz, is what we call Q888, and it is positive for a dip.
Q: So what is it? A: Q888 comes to 4.6 Hz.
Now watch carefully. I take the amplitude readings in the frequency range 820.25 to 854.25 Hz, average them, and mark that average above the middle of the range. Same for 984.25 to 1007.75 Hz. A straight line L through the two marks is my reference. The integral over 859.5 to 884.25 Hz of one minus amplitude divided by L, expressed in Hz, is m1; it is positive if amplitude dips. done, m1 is 3.06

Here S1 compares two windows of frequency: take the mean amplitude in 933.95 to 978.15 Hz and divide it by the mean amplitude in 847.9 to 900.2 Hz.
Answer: 1.05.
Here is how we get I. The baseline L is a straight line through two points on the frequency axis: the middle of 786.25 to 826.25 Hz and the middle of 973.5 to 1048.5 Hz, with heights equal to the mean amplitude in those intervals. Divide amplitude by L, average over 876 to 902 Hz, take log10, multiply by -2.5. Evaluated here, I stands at 0.110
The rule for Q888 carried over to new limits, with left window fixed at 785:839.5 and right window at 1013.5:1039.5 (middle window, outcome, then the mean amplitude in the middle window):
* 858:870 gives 1.3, 250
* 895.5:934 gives 1.8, 254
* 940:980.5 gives -1.0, 261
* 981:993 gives 0.2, 244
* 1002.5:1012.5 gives 0.0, 242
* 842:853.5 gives 0.6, 269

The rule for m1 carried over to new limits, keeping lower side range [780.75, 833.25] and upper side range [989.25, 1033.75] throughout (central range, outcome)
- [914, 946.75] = 1.5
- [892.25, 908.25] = 0.3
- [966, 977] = 0.4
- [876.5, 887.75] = 1.8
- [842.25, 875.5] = 2.8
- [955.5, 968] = -0.1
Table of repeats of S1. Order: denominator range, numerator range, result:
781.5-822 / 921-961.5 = 0.89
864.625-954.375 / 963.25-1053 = 0.95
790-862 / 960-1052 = 0.85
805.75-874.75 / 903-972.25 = 0.93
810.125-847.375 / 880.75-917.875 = 0.88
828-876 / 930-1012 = 0.95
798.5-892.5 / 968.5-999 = 0.92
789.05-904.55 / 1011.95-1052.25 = 0.86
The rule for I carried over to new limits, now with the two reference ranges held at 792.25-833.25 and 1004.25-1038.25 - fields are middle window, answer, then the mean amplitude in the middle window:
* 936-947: -0.04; 270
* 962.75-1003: 0.00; 248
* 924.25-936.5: 0.13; 234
